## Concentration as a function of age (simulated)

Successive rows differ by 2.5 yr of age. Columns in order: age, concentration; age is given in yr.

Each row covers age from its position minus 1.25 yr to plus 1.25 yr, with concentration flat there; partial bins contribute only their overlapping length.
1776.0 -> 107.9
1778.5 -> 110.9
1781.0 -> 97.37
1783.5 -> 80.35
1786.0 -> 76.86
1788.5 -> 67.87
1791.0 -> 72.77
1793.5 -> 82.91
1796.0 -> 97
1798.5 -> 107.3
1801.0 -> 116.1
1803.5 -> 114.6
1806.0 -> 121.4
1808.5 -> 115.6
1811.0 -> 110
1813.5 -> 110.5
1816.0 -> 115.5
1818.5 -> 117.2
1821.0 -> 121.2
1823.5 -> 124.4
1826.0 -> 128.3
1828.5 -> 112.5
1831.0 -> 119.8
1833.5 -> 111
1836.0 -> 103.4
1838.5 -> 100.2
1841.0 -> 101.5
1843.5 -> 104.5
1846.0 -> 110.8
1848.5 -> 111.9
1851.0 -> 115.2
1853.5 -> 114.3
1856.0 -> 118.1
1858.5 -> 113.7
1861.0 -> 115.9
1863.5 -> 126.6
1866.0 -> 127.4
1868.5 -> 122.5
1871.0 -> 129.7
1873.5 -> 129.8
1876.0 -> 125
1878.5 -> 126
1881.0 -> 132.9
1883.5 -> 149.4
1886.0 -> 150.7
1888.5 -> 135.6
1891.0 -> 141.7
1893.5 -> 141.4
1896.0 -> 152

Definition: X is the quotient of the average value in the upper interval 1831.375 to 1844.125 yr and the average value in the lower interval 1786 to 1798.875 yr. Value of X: 1.26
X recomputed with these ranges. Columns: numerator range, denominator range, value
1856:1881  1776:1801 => 1.37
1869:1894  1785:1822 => 1.31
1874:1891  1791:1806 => 1.33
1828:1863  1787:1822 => 1.06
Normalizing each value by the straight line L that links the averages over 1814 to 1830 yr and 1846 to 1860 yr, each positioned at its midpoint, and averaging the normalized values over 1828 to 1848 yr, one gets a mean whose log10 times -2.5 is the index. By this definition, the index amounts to 0.09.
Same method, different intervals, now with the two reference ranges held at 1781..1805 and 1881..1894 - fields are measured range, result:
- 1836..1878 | 0.09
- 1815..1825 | -0.13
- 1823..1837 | -0.05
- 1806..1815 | -0.13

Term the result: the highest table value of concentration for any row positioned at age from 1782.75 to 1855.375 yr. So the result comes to 128.3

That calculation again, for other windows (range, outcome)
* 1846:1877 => 129.8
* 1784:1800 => 107.3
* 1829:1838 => 119.8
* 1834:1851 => 115.2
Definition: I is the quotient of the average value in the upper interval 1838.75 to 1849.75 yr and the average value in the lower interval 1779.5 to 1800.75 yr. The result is 1.22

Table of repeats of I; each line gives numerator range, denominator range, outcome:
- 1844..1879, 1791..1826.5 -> 1.08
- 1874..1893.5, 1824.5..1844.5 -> 1.24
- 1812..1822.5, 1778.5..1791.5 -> 1.41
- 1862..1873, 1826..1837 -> 1.11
